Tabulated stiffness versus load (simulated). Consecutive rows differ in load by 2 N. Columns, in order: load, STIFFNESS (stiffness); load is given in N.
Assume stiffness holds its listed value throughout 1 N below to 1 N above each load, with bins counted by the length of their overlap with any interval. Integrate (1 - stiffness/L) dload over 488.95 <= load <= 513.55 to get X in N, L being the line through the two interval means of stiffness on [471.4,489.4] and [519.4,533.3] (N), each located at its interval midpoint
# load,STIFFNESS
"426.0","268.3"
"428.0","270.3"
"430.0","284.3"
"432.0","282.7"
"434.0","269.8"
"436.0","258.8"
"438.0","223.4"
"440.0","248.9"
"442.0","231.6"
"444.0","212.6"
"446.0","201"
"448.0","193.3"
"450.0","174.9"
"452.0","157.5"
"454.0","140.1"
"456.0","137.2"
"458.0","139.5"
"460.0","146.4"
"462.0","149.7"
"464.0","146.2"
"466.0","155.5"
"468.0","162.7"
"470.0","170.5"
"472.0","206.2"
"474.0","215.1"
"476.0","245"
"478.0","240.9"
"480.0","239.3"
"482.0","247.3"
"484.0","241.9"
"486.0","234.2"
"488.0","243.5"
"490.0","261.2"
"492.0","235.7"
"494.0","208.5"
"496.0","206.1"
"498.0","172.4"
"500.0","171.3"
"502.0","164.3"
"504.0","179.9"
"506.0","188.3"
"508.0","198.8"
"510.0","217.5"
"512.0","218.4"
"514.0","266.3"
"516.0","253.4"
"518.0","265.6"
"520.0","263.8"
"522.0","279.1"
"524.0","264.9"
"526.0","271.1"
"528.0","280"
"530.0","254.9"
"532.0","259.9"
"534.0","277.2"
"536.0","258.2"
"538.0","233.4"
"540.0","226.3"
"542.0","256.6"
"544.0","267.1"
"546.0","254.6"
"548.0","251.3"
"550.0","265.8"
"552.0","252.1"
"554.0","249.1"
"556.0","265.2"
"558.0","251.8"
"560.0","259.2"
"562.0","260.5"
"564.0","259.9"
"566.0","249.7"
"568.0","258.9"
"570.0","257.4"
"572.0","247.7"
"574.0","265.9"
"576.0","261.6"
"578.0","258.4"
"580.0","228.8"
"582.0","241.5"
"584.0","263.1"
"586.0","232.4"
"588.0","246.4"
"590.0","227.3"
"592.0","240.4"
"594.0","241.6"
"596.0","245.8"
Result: 4.6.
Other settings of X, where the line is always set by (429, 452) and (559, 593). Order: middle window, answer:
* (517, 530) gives -1.4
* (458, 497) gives 5.0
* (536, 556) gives -0.4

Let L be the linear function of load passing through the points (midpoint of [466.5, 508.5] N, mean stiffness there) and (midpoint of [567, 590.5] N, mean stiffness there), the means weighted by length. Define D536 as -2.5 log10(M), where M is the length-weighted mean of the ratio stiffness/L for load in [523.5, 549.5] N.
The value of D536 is -0.12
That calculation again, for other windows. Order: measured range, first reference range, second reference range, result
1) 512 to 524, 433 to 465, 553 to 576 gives -0.140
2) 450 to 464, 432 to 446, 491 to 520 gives 0.499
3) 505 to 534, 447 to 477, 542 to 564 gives -0.110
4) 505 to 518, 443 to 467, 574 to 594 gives -0.142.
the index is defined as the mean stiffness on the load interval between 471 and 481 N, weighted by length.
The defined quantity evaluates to 229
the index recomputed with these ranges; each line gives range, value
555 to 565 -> 259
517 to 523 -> 270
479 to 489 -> 241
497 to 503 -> 169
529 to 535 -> 264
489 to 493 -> 248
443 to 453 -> 188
